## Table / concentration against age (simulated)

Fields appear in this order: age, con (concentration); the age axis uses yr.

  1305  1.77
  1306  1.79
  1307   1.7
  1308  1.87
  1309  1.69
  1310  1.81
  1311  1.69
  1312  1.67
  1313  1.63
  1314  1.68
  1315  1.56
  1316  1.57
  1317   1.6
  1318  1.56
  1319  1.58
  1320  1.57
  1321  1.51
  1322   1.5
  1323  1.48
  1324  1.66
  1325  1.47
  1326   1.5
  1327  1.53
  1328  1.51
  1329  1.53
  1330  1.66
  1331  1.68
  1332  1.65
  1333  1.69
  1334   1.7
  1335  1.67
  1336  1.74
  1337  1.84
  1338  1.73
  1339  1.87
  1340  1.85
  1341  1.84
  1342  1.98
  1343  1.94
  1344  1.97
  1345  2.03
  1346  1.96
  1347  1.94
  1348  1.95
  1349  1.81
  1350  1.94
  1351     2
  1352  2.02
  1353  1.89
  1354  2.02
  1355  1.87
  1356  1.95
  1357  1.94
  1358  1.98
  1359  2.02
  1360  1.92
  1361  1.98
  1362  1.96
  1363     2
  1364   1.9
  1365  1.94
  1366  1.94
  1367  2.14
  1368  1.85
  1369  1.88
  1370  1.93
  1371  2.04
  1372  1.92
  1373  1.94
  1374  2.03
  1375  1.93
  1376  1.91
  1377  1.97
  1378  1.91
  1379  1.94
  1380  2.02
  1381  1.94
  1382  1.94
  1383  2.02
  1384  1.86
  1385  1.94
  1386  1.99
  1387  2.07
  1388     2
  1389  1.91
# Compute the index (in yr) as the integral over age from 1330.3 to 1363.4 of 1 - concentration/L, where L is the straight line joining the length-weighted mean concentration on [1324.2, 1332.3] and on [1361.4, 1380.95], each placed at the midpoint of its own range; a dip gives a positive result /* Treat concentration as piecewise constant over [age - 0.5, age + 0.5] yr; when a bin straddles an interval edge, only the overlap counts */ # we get -2.9 yr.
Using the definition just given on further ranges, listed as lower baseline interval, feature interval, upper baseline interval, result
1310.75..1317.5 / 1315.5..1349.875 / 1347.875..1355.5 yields 1.4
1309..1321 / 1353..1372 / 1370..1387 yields -0.8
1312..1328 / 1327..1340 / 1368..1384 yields -0.3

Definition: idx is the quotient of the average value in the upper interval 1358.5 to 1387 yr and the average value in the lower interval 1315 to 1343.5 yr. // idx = 1.2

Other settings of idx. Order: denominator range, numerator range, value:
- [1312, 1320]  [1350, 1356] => 1.22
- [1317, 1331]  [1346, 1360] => 1.26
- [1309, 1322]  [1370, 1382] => 1.21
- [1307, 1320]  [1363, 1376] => 1.18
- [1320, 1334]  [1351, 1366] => 1.25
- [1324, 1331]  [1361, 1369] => 1.26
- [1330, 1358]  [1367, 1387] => 1.05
